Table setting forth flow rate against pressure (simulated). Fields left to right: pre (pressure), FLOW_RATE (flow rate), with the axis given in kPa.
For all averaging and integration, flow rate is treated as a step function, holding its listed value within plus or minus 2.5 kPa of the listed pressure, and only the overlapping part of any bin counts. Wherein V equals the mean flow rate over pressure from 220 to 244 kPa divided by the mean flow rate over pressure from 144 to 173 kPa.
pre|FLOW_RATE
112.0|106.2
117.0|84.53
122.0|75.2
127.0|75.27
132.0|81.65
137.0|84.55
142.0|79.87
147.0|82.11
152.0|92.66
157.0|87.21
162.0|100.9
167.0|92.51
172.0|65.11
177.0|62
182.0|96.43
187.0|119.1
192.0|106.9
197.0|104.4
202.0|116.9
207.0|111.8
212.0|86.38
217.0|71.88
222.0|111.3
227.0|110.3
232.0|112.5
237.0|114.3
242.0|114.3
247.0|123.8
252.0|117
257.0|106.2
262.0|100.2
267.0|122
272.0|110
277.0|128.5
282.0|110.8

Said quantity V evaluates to 1.3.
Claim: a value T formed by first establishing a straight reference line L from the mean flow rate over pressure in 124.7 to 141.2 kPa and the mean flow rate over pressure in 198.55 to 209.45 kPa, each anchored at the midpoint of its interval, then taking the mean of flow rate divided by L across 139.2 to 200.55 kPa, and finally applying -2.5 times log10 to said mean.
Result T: 0.07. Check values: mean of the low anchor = 80.5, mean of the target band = 91.2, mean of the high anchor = 113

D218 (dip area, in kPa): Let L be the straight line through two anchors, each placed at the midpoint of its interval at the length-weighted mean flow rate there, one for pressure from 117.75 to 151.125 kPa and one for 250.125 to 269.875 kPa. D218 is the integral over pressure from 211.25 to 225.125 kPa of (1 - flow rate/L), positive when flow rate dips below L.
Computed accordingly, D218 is 1.4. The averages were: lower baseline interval 80.7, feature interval 91.2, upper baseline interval 111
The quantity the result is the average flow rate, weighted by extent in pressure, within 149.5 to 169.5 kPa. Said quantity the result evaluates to 93.3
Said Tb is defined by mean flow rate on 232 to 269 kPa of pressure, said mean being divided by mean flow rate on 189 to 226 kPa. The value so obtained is 1.1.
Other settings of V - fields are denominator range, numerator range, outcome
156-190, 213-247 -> 1.19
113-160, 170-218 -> 1.14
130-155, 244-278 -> 1.36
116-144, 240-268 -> 1.42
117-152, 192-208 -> 1.36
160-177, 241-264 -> 1.37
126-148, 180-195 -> 1.33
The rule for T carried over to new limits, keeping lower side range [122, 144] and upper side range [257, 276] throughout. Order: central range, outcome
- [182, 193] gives -0.186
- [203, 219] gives 0.057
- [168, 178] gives 0.292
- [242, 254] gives -0.117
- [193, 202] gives -0.140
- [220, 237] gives -0.094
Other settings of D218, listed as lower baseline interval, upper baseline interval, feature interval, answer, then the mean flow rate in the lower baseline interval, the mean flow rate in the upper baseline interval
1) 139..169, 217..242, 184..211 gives -2.7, 89.1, 108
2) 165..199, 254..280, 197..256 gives -2.7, 92.2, 113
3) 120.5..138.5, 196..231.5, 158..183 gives 2.0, 79.1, 102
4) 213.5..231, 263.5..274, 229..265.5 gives -2.0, 98.4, 115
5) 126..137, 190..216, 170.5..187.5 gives 2.3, 80.3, 103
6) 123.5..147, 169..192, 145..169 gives -2.0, 80.3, 88.1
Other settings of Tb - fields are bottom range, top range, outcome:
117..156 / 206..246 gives 1.27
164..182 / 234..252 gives 1.52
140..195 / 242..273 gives 1.26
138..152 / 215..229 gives 1.18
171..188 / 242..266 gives 1.33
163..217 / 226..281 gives 1.20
